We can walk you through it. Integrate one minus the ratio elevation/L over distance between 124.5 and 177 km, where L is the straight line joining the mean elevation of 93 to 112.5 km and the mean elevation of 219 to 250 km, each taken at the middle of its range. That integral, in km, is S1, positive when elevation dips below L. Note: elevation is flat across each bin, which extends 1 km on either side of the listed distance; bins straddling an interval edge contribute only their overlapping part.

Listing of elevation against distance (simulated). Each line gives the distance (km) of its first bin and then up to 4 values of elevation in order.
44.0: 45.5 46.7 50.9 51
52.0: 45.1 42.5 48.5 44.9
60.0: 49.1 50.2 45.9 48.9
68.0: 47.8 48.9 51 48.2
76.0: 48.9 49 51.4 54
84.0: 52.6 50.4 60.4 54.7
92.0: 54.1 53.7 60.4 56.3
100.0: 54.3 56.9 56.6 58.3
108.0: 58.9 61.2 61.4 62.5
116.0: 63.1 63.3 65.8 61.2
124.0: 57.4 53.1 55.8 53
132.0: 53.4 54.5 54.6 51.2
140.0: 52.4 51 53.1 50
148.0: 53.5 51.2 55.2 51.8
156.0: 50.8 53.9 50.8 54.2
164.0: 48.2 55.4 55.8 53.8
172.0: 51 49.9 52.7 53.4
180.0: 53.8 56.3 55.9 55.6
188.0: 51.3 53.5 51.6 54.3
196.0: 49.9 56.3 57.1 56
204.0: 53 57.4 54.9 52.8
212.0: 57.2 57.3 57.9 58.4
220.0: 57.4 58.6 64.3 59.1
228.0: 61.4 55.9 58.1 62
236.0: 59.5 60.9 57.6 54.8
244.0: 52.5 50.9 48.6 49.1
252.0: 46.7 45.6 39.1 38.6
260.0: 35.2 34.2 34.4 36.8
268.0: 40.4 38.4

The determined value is 4.3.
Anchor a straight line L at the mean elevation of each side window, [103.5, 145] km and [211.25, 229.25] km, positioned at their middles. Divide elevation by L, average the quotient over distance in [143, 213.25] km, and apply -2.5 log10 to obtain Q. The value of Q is 0.09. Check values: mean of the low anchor 57.2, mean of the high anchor 59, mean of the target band 53.5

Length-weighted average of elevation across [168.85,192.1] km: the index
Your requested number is 53.3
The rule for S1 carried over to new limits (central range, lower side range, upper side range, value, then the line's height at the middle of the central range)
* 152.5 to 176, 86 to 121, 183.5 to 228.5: 1.9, 57.1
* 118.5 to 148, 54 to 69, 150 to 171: -2.0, 51.4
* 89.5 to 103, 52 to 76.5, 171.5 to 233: -1.7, 49.6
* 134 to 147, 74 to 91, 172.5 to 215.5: 0.3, 53.4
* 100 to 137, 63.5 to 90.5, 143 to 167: -4.7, 51.7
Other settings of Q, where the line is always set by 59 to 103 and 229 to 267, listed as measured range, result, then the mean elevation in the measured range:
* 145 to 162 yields -0.04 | 52.3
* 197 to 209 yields -0.13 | 55.8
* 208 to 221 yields -0.15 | 56.7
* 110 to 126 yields -0.20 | 61.5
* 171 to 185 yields -0.07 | 53.3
